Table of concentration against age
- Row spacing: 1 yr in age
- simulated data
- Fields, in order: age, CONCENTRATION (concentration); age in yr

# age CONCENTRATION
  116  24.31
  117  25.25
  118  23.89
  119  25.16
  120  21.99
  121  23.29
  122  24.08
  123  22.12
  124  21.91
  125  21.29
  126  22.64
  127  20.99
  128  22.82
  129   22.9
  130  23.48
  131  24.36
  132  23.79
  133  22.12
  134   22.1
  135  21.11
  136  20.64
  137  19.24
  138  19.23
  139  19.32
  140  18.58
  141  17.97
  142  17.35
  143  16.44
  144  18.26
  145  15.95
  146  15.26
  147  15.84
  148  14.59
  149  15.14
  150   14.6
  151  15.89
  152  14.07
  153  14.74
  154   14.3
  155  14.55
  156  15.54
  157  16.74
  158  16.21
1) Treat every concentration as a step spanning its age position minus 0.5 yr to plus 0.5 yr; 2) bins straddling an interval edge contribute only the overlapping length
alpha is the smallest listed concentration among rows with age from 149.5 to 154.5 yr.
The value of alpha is 14.07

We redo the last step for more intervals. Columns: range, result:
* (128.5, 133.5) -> 22.12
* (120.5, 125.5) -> 21.29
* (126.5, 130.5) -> 20.99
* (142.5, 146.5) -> 15.26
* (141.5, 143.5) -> 16.44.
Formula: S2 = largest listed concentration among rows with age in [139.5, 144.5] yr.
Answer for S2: 18.58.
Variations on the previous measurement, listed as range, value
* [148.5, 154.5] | 15.89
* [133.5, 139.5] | 22.1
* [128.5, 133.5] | 24.36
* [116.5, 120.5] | 25.25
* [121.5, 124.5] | 24.08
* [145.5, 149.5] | 15.84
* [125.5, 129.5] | 22.9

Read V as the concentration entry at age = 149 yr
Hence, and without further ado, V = 15.14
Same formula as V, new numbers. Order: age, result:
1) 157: 16.74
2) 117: 25.25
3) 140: 18.58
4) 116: 24.31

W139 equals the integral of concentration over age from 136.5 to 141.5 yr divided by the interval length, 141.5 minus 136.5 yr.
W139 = 18.9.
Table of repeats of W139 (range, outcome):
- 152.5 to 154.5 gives 14.5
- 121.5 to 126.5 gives 22.4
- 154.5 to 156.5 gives 15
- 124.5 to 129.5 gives 22.1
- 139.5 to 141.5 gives 18.3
